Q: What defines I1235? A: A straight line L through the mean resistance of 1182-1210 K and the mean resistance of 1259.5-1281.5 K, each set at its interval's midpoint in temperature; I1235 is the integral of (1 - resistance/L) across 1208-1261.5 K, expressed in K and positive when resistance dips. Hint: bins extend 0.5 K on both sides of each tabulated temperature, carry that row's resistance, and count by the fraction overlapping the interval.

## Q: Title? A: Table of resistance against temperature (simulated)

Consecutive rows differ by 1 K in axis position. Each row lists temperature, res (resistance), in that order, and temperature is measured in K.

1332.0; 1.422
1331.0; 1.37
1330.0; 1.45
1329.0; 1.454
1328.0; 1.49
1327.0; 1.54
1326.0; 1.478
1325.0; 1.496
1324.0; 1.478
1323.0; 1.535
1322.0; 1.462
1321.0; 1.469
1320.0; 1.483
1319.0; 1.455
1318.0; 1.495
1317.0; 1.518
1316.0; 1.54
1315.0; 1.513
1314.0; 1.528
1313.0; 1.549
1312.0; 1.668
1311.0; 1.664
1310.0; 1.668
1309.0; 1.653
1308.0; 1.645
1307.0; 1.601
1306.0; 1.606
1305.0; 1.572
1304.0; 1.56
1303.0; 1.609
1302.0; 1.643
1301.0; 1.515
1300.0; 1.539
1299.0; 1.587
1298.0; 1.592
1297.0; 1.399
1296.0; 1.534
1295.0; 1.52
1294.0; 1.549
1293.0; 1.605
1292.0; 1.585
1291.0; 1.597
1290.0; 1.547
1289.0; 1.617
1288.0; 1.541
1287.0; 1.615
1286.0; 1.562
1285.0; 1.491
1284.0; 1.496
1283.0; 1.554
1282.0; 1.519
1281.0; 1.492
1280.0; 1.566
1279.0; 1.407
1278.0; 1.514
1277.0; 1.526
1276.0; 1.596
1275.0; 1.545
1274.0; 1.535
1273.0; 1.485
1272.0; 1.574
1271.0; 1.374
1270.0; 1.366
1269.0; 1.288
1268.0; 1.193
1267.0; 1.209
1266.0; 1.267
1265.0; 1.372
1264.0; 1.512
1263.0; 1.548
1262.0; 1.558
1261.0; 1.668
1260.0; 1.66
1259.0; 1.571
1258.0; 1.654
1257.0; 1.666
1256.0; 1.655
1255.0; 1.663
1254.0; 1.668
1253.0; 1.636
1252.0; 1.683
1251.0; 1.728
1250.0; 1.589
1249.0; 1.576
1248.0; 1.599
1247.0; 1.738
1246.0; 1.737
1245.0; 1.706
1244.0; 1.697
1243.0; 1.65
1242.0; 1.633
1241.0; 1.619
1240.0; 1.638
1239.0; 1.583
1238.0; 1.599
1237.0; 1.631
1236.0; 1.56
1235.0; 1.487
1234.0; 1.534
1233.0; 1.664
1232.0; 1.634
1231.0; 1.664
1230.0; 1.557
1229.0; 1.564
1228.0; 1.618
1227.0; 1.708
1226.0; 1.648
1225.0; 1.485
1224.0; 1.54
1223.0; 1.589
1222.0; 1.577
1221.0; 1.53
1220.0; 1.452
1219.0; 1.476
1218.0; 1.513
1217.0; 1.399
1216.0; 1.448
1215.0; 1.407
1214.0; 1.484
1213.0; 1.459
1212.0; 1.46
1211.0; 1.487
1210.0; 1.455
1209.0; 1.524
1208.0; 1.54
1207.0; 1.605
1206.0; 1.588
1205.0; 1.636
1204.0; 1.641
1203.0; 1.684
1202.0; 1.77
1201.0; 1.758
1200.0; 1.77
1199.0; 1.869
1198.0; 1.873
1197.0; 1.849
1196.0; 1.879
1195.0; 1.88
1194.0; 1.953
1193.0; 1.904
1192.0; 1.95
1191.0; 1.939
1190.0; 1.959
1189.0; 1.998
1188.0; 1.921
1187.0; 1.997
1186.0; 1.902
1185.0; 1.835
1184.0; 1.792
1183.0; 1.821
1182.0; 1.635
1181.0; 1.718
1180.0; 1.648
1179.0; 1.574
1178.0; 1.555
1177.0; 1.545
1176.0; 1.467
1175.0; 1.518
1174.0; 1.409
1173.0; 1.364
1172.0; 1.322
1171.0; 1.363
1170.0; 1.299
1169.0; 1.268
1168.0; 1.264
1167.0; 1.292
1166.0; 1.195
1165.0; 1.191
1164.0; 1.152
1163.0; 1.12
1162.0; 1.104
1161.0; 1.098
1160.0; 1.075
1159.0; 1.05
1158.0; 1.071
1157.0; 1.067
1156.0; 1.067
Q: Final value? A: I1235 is 1.1 K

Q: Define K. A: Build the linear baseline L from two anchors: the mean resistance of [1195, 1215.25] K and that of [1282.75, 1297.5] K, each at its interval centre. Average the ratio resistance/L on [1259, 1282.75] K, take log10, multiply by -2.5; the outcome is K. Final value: 0.07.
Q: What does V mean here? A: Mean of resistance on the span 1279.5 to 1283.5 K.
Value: 1.53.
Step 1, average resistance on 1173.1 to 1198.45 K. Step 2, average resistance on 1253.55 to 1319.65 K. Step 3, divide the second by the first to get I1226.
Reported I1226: 0.87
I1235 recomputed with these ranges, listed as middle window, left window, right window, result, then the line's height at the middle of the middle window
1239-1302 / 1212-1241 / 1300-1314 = 1.0 K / 1.58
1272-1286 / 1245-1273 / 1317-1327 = 0.1 K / 1.53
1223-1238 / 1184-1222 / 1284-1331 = 0.6 K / 1.66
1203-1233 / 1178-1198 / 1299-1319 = 3.9 K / 1.78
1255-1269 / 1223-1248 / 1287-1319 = 0.9 K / 1.6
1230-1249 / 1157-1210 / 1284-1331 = -0.8 K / 1.56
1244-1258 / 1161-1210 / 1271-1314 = -0.7 K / 1.58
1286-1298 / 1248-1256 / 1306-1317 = 0.4 K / 1.61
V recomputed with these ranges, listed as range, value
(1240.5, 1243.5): 1.63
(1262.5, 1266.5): 1.42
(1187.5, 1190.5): 1.96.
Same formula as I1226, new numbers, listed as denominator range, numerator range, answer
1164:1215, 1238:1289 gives 0.95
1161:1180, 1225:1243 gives 1.20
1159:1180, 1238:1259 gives 1.26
